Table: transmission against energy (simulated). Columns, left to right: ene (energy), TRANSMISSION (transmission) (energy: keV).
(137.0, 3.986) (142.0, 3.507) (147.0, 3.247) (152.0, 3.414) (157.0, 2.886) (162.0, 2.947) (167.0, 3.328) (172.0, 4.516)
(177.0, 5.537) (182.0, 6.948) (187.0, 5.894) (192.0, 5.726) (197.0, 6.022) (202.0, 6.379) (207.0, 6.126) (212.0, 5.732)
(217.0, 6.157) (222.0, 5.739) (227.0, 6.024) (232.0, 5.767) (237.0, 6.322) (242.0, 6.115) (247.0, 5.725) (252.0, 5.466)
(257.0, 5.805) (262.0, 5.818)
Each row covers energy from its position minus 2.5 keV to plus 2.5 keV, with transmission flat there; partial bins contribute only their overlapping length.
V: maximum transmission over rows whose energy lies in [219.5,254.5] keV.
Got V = 6.322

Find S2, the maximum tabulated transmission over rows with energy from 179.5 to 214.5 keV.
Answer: 6.948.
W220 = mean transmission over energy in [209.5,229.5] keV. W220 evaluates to 5.91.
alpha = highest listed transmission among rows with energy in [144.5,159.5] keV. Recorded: 3.414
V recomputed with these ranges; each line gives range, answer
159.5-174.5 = 4.516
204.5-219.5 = 6.157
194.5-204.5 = 6.379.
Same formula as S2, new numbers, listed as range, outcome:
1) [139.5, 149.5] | 3.507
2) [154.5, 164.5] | 2.947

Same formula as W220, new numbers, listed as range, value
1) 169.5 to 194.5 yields 5.72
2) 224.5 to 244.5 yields 6.06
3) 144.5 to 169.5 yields 3.16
